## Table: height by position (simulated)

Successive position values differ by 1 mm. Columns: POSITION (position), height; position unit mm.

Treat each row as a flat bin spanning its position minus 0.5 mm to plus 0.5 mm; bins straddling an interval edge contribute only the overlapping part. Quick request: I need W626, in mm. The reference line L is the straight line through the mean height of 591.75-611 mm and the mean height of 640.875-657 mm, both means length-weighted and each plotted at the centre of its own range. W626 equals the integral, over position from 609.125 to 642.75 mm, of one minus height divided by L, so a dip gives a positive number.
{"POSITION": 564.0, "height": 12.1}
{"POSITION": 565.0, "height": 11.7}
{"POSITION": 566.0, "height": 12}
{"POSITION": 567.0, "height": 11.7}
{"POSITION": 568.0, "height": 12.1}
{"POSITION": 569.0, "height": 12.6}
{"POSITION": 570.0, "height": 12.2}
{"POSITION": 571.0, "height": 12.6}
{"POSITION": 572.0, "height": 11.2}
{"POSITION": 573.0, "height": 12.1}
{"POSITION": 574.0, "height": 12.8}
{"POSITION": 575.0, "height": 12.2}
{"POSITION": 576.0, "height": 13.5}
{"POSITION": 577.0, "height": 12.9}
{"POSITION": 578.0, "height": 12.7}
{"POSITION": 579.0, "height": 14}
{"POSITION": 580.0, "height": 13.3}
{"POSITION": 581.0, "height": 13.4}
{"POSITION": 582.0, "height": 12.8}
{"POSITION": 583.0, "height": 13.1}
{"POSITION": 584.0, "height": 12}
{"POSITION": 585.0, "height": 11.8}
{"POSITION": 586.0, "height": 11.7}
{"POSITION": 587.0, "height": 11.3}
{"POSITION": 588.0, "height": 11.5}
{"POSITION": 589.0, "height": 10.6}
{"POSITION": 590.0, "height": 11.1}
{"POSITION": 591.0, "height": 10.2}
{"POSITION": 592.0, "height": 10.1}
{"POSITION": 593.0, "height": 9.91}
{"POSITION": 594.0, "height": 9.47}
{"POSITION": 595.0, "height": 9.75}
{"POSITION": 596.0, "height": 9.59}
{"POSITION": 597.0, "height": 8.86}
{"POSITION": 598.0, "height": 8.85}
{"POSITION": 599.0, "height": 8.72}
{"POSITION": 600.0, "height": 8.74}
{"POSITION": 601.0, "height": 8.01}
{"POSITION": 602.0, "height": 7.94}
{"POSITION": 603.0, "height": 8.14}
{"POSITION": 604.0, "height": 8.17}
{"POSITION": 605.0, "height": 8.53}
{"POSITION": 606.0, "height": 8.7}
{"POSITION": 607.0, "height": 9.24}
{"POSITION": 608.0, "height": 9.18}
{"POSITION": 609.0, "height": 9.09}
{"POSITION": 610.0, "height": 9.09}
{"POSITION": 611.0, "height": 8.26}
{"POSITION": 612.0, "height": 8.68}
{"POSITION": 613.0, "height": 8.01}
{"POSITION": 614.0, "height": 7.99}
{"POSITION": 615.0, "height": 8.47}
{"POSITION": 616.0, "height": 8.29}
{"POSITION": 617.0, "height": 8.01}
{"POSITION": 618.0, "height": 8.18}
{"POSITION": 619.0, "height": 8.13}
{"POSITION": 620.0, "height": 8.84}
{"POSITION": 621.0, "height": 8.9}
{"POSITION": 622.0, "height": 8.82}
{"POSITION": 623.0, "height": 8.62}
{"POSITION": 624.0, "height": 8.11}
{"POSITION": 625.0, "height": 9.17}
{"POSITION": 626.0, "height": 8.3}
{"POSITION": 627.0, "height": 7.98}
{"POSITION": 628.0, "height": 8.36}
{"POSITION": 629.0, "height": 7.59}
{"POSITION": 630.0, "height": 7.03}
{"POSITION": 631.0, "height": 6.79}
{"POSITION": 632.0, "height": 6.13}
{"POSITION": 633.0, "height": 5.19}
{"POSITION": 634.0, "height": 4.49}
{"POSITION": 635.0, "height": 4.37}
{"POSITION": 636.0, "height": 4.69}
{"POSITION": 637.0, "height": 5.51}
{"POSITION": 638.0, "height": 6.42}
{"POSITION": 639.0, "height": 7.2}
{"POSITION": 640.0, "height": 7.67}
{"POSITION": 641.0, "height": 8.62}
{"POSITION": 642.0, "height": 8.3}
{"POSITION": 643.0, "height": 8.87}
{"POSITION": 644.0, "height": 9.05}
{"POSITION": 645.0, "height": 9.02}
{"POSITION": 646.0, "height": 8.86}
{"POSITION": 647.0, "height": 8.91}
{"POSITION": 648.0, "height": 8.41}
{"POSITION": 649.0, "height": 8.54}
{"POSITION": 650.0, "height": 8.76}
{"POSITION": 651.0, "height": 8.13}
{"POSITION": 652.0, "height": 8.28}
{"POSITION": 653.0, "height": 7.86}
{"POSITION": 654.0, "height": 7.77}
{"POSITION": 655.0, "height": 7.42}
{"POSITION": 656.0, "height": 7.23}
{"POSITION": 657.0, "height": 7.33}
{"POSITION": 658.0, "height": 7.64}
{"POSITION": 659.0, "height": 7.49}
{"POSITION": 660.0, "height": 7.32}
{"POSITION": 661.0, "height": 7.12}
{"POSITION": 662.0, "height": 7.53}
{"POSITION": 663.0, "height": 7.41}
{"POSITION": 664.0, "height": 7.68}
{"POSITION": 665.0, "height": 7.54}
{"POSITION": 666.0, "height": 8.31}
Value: 3.98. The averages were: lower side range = 8.92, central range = 7.61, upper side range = 8.34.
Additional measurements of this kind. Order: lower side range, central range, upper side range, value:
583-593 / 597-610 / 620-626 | 1.8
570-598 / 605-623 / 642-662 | 2.6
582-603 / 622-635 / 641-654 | 2.7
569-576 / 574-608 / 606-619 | 0.0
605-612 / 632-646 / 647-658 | 2.3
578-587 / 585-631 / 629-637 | -0.2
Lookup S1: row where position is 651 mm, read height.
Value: 8.13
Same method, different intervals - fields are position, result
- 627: 7.98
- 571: 12.6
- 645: 9.02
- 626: 8.3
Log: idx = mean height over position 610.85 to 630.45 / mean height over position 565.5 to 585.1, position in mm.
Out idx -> 0.7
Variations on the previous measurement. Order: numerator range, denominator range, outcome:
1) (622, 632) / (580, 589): 0.65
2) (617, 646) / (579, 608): 0.74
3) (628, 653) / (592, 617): 0.85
